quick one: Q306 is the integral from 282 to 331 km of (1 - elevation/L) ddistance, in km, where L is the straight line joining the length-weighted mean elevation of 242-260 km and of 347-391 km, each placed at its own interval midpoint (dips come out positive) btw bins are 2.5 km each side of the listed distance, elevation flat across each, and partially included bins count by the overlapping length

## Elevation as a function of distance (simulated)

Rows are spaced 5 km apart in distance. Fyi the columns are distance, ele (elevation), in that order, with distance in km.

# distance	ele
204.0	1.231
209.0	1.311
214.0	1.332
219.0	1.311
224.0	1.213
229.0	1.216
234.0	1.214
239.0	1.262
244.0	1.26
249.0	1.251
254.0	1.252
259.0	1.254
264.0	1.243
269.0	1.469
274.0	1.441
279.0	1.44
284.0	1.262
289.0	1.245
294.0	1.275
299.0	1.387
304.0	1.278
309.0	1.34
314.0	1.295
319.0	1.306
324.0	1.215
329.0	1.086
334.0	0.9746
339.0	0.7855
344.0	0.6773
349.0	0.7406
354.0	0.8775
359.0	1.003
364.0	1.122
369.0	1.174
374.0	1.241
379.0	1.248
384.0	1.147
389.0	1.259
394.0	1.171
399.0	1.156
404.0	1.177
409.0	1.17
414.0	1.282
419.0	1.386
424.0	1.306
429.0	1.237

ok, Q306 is -3.9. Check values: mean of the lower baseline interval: 1.25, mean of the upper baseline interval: 1.09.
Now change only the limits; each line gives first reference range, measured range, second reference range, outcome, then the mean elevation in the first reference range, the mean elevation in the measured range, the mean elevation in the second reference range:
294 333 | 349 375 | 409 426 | 4.9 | 1.26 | 1.04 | 1.3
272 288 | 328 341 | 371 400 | 3.5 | 1.37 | 0.939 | 1.21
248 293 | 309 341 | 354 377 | 1.8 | 1.32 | 1.13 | 1.11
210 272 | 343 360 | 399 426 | 5.9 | 1.28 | 0.822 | 1.25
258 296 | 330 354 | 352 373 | 6.5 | 1.33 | 0.821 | 1.06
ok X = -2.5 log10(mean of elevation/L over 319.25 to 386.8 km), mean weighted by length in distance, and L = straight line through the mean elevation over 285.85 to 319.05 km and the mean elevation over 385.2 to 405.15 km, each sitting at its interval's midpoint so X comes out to 0.20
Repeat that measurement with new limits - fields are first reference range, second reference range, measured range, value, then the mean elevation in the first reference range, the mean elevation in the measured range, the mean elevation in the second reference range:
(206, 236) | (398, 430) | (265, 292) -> -0.08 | 1.27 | 1.36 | 1.25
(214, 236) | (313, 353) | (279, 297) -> -0.17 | 1.25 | 1.29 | 0.994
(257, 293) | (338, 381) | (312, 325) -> -0.11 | 1.33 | 1.28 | 0.989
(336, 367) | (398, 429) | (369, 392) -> -0.16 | 0.874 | 1.22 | 1.25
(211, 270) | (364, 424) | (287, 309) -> -0.04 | 1.27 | 1.3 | 1.22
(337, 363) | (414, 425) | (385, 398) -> -0.06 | 0.835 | 1.2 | 1.34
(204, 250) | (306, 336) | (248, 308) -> -0.07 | 1.26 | 1.32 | 1.21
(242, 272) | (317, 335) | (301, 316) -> -0.10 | 1.29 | 1.31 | 1.16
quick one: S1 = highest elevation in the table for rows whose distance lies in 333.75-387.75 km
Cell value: 1.248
